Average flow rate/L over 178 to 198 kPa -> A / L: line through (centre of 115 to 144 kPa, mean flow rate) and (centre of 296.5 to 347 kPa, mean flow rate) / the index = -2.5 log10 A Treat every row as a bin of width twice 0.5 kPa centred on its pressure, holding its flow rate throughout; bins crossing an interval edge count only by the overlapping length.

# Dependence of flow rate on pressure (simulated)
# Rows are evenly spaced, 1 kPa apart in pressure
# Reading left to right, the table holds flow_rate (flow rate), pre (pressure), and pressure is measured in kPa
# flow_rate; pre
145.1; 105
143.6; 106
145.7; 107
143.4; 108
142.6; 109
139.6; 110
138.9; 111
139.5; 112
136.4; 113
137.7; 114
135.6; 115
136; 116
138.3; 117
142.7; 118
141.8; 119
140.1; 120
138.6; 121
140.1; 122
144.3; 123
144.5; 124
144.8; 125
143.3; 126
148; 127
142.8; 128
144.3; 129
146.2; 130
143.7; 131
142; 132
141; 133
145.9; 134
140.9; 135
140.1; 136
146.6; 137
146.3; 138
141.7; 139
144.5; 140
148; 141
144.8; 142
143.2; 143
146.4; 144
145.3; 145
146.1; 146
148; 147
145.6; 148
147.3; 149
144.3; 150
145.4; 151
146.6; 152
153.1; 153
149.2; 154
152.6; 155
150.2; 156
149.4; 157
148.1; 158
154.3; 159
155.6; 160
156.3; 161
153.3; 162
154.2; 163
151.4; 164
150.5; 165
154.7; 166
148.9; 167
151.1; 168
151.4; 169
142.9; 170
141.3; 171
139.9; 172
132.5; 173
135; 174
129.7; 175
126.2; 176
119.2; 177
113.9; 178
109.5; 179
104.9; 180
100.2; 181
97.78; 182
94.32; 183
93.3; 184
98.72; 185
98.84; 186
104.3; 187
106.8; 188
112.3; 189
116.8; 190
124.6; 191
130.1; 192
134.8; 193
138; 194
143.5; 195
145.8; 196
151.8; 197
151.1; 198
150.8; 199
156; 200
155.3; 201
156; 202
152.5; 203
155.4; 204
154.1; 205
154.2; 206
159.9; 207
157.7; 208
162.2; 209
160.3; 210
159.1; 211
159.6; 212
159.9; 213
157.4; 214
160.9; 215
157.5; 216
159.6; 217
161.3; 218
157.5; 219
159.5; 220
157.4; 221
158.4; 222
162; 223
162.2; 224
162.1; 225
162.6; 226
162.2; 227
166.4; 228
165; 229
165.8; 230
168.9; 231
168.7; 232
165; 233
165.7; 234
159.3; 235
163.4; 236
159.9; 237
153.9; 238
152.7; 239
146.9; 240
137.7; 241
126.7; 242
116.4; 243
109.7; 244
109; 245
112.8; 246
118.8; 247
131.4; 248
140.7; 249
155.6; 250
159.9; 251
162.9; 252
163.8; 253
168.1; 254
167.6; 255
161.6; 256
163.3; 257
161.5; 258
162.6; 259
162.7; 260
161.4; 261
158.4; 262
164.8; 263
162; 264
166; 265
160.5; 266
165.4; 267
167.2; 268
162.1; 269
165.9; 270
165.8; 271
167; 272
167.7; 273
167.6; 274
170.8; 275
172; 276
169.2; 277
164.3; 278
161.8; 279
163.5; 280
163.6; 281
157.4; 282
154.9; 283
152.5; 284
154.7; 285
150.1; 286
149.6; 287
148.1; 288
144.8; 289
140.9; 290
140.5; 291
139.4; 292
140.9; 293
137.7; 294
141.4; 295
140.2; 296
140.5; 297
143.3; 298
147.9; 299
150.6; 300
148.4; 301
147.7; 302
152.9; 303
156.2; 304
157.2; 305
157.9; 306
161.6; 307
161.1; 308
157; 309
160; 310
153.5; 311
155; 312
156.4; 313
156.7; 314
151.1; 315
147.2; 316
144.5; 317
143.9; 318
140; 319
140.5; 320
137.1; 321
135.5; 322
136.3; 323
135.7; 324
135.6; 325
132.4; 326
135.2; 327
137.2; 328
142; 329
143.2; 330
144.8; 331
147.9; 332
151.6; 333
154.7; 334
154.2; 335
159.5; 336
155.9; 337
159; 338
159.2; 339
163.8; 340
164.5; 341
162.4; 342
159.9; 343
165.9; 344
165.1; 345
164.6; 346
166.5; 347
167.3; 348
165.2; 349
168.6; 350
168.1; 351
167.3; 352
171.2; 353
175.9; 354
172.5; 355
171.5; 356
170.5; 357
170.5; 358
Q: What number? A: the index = 0.24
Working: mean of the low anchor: 143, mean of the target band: 117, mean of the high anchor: 151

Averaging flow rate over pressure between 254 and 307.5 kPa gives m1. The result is 157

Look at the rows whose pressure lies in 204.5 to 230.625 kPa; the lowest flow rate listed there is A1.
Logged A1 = 154.1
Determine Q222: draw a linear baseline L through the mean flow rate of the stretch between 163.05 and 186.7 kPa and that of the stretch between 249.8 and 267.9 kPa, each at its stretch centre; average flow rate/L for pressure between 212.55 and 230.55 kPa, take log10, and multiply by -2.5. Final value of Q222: -0.103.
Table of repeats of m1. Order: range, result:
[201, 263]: 155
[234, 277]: 154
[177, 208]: 129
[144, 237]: 145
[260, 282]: 165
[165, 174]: 145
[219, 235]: 163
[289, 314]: 150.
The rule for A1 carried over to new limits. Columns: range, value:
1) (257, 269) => 158.4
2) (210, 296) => 109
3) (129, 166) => 140.1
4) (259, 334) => 132.4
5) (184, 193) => 93.3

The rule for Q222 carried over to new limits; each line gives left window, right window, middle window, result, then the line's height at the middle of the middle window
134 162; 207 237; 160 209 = 0.15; 154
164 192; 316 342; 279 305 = -0.06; 141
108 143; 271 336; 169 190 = 0.24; 145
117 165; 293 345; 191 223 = -0.05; 147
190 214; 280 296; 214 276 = -0.05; 149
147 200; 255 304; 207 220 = -0.12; 143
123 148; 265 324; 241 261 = 0.04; 151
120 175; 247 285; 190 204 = 0.06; 152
